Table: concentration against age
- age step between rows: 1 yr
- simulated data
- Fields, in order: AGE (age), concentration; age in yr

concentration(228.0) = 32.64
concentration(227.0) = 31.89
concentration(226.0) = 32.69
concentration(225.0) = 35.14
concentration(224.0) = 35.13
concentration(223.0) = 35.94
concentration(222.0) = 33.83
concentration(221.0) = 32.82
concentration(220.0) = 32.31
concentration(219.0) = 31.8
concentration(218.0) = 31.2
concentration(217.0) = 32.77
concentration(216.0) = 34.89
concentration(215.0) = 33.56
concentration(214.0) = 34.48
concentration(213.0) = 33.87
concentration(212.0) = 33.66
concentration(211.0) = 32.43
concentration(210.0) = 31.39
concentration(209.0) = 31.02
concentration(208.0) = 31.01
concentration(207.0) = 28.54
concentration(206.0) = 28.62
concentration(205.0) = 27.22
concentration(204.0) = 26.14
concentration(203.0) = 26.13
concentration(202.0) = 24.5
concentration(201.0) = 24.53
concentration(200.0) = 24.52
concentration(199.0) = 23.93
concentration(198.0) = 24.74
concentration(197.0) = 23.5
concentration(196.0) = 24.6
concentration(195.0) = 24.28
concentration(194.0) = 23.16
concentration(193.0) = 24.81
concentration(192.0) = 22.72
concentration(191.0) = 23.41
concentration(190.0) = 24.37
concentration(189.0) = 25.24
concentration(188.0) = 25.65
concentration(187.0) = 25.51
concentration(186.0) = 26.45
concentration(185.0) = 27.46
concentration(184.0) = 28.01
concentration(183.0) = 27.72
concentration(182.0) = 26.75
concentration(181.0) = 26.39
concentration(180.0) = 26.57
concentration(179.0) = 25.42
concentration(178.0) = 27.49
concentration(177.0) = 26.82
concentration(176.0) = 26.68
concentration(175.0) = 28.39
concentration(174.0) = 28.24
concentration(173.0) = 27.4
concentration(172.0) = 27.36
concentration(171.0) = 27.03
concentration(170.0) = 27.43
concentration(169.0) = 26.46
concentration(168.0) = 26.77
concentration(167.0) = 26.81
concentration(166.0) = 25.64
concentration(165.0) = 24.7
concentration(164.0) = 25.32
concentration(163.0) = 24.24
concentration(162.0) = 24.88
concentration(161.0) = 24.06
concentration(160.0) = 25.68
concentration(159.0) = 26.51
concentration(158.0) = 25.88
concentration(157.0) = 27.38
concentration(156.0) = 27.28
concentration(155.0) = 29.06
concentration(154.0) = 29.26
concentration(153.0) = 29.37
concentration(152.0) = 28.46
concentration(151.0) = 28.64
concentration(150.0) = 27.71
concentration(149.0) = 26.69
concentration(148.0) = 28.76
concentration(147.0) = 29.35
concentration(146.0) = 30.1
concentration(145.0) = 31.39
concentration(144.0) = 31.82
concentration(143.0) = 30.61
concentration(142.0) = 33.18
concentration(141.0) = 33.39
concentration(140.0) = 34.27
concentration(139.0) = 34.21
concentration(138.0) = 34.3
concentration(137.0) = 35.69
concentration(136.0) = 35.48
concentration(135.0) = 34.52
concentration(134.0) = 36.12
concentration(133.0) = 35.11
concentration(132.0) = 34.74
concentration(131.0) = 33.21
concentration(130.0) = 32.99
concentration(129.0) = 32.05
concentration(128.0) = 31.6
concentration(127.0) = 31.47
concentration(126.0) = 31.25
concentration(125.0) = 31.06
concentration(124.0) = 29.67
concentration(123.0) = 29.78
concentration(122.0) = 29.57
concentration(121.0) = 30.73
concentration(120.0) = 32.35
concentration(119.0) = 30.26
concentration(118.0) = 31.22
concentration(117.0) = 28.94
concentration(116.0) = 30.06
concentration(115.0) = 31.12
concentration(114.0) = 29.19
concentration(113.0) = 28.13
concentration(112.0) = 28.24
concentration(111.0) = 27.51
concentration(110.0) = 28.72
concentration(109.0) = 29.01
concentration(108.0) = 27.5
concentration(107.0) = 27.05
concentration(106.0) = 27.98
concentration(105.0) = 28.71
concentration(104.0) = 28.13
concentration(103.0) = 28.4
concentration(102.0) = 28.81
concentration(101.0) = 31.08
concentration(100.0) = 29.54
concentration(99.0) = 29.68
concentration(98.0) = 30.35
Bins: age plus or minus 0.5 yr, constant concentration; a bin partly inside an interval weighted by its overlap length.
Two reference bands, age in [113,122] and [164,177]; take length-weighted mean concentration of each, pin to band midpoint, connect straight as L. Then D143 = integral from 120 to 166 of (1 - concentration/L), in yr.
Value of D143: -2.48 yr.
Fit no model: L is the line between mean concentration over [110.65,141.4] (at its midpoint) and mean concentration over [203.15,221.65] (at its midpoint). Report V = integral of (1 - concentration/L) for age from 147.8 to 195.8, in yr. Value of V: 7.92 yr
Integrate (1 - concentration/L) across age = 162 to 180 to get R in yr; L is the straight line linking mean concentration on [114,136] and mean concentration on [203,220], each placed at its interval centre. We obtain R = 2.8 yr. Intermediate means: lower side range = 31.8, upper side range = 31.3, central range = 26.6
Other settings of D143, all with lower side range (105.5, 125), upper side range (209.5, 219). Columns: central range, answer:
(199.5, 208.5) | 1.6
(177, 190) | 2.2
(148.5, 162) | 1.6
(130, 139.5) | -1.5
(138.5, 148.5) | -0.4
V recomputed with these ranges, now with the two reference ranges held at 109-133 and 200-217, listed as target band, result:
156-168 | 1.85 yr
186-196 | 1.89 yr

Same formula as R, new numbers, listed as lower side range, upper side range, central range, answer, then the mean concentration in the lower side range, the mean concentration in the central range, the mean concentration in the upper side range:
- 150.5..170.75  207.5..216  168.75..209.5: 5.1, 26.7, 26.2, 32.8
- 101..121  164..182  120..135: -2.0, 29.1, 32.2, 26.8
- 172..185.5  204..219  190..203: 2.4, 27.2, 24.1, 31.6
